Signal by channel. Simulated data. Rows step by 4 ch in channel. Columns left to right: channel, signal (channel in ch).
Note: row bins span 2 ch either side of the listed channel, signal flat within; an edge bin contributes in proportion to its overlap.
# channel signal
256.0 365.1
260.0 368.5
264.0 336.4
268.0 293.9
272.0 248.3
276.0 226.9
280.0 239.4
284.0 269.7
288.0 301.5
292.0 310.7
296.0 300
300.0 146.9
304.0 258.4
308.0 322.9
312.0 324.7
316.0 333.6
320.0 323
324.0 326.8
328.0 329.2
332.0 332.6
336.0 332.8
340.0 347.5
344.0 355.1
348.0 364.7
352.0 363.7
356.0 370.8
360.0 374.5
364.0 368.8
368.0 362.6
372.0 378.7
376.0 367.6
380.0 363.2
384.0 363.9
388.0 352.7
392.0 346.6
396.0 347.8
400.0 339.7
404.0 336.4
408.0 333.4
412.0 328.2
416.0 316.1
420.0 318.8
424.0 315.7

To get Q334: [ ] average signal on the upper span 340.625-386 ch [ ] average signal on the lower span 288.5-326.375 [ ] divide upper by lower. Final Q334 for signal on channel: 1.24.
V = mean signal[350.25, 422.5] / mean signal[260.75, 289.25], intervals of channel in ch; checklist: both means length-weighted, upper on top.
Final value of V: 1.27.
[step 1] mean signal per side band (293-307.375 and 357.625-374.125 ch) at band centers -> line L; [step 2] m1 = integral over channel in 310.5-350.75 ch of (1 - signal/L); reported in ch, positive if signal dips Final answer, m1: -4.4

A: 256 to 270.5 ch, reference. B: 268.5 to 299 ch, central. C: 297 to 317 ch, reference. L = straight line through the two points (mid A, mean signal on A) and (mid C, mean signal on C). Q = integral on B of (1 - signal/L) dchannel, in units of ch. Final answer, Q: 3.8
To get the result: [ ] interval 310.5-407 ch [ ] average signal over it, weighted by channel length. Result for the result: 350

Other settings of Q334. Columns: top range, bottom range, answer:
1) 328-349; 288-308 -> 1.30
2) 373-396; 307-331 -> 1.10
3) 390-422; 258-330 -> 1.14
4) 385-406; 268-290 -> 1.33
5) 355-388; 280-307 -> 1.39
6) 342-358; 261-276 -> 1.26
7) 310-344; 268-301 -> 1.27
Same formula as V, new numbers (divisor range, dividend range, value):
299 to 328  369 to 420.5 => 1.16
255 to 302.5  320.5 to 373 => 1.25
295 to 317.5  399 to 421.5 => 1.18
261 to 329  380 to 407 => 1.21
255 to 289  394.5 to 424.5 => 1.13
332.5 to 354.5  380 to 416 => 0.98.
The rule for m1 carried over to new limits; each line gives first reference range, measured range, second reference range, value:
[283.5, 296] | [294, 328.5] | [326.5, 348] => 2.6 ch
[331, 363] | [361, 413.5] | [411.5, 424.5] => -2.9 ch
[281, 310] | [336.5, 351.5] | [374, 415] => -2.2 ch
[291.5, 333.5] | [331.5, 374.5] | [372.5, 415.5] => -4.8 ch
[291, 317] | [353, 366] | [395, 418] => -2.6 ch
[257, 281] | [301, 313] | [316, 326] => 1.1 ch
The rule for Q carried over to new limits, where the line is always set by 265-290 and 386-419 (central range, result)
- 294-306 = 1.9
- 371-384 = -1.8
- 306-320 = -2.0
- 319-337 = -2.1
